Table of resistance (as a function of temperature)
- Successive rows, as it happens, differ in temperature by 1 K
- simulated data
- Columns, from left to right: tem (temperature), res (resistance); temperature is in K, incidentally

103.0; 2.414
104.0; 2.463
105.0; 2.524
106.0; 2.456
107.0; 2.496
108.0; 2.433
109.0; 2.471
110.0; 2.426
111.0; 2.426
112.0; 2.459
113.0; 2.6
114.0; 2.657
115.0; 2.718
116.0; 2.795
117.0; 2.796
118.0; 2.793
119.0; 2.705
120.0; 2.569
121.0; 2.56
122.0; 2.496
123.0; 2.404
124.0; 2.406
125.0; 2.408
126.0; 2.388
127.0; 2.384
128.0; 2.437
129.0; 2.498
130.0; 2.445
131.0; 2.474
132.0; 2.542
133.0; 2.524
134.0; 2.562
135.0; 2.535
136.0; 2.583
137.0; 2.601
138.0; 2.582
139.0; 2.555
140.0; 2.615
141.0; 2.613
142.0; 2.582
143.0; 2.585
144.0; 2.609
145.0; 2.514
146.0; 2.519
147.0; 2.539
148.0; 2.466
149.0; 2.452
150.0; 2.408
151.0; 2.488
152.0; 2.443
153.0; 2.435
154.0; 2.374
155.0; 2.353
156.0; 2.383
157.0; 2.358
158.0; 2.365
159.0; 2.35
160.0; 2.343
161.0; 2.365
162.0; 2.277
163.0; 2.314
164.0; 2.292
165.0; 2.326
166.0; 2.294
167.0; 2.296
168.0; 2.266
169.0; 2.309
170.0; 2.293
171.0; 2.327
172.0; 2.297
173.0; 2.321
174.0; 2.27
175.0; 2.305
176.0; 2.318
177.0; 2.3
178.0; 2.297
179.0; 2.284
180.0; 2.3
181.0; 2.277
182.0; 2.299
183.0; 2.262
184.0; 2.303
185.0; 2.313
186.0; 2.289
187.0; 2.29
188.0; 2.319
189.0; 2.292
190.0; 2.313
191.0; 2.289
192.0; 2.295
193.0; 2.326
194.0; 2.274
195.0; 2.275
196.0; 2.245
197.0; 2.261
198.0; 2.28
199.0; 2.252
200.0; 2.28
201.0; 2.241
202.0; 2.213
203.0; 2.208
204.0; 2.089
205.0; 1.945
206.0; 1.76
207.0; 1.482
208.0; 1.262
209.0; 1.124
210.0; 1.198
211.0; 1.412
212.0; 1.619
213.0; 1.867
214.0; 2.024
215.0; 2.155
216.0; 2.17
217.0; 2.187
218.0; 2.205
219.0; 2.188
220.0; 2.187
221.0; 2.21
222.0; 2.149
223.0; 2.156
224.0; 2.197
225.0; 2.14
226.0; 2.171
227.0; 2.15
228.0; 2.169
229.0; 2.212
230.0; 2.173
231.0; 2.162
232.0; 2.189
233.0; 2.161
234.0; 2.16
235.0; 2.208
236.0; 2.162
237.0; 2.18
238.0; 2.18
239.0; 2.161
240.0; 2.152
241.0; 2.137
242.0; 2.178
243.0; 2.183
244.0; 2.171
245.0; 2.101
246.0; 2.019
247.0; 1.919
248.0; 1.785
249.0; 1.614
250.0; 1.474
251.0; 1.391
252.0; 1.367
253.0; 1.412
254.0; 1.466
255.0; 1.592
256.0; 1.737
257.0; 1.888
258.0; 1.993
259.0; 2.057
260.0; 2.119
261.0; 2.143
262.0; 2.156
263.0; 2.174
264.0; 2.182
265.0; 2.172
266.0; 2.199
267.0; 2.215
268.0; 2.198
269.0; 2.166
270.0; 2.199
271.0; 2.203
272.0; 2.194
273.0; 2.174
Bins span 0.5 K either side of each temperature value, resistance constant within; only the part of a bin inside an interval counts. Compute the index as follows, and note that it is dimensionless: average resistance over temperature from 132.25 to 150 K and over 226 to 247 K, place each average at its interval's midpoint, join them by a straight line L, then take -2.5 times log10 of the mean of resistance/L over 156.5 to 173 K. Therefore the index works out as 0.06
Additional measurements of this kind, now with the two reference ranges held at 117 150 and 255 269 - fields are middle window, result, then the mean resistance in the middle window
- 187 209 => 0.093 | 2.12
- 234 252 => 0.084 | 1.99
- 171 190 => 0.032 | 2.3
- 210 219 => 0.167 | 1.93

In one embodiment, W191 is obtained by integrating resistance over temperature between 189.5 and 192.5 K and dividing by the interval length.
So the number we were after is 2.3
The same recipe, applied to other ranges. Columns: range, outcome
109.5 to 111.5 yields 2.43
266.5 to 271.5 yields 2.2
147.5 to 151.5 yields 2.45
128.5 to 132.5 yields 2.49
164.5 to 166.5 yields 2.31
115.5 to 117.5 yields 2.8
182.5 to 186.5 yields 2.29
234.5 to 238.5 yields 2.18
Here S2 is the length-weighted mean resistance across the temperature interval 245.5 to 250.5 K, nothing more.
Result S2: 1.76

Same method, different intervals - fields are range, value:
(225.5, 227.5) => 2.16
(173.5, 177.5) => 2.3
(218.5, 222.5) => 2.18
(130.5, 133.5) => 2.51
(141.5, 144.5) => 2.59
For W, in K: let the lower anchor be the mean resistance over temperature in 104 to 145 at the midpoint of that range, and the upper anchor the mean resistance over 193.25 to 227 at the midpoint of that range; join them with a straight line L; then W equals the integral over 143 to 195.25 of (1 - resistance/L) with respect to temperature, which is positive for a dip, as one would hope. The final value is -1.8 K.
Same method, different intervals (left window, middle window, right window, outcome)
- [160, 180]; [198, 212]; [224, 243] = 2.6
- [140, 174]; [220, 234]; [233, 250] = -0.3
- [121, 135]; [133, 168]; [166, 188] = -0.9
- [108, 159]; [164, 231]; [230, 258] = 1.0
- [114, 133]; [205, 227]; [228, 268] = 2.4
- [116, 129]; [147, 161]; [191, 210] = -0.4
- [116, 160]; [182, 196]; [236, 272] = -0.1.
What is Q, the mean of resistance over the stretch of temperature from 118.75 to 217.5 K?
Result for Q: 2.29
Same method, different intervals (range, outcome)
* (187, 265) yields 2.03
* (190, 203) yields 2.27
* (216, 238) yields 2.18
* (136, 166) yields 2.45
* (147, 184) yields 2.34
